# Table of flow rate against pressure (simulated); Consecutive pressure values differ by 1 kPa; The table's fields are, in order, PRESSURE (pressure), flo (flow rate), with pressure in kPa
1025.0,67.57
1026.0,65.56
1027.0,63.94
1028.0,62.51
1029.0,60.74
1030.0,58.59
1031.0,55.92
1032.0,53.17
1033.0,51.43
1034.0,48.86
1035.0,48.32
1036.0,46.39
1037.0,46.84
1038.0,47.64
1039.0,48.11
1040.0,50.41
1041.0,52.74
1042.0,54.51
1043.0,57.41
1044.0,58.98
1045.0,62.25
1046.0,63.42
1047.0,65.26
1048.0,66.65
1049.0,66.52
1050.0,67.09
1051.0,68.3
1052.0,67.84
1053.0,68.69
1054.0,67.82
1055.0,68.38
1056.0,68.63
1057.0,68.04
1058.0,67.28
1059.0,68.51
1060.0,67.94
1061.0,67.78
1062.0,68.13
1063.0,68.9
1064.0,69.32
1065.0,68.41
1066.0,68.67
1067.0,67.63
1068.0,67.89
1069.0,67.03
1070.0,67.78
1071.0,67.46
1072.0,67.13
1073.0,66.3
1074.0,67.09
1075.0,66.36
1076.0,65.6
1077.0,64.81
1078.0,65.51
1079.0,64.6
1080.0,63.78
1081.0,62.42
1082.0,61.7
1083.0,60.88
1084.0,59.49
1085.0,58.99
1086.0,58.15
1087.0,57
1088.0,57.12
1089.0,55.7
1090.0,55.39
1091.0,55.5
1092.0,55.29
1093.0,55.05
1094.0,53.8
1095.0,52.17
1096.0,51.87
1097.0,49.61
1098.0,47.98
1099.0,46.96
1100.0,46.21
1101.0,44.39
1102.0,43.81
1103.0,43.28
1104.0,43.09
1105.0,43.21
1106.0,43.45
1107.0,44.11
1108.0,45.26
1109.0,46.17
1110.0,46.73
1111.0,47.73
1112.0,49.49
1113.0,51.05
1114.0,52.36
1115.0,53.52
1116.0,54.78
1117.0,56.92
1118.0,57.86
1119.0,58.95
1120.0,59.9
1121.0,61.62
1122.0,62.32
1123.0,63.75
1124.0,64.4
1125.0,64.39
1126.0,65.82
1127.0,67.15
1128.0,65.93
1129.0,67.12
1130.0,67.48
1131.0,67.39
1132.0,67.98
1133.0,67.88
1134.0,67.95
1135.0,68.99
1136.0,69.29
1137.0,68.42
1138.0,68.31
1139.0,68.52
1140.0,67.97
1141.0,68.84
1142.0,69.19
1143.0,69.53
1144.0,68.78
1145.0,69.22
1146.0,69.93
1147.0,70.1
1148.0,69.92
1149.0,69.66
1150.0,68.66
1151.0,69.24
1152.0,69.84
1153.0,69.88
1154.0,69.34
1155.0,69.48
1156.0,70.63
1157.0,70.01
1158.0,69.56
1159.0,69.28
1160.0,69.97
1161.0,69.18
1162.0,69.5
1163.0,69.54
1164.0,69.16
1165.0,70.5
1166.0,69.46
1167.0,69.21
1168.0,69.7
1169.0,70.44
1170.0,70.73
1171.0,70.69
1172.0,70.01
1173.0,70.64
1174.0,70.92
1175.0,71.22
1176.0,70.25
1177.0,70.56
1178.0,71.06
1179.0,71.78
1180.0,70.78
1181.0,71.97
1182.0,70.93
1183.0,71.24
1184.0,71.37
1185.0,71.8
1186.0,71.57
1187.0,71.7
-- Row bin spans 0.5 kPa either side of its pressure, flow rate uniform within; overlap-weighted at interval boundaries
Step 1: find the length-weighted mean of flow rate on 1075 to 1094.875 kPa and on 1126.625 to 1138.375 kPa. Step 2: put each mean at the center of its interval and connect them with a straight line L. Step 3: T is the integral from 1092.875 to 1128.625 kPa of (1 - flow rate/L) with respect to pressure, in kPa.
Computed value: 6.3 kPa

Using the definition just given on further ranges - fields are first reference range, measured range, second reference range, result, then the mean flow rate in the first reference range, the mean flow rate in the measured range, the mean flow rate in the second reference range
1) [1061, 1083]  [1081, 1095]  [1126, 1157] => 2.0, 66.4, 57.2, 68.7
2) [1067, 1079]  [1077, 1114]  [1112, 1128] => 6.3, 66.6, 52.6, 59.5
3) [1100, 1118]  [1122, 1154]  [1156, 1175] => -4.9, 47.9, 68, 70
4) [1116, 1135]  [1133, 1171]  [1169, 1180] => -1.0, 64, 69.4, 70.8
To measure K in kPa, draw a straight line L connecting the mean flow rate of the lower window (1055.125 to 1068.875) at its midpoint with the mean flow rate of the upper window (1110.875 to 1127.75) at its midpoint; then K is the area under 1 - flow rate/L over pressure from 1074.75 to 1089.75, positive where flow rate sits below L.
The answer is 0.8 kPa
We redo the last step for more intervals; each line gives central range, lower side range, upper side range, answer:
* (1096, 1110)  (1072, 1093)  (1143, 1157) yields 4.00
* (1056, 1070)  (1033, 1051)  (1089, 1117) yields -3.73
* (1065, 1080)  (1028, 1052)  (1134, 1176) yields -1.54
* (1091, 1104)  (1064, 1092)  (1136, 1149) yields 3.15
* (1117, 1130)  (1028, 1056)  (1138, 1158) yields 0.72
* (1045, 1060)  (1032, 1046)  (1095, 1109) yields -4.79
